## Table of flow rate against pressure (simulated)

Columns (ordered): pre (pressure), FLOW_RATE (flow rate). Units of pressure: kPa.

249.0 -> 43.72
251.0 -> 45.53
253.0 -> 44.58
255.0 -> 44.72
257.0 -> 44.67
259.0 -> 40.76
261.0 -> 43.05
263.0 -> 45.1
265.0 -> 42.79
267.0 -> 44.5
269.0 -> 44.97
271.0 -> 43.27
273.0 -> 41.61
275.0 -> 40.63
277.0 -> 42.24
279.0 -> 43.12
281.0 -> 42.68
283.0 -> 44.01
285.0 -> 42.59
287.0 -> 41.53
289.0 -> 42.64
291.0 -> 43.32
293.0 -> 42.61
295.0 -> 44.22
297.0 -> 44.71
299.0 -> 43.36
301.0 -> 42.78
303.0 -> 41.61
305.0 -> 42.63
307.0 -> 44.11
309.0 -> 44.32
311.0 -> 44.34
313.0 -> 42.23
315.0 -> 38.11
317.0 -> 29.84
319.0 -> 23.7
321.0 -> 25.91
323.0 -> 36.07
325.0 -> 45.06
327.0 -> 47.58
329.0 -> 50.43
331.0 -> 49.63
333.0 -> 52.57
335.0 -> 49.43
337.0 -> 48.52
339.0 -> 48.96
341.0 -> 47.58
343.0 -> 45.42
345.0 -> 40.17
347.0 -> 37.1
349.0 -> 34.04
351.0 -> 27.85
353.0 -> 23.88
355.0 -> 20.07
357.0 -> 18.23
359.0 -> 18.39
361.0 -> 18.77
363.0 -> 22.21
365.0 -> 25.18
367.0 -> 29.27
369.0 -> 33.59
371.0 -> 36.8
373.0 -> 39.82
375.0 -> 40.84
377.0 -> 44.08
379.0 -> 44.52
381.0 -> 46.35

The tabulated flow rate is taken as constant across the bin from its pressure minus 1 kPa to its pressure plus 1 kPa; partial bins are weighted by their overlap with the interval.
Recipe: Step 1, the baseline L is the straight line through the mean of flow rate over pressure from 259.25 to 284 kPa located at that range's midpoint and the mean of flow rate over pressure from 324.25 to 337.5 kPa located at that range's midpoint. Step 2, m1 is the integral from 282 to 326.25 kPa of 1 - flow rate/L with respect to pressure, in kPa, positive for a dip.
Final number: 5.5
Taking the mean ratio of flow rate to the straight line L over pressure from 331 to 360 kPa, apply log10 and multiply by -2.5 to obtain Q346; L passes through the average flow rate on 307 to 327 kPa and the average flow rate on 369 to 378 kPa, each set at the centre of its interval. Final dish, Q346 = 0.04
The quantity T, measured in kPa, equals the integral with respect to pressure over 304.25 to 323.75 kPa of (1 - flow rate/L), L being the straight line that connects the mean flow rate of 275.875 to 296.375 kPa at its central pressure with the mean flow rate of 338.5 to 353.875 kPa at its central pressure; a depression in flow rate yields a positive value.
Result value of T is 1.7 kPa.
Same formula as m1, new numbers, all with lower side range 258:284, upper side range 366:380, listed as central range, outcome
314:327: 2.1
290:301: -0.4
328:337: -2.3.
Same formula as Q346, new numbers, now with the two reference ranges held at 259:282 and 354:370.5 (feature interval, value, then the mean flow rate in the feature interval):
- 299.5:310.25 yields -0.20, 43.1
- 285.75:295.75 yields -0.11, 42.8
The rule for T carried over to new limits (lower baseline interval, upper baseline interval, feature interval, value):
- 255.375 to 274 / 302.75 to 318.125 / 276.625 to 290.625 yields -0.1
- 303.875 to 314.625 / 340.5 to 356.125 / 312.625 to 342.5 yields -3.1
